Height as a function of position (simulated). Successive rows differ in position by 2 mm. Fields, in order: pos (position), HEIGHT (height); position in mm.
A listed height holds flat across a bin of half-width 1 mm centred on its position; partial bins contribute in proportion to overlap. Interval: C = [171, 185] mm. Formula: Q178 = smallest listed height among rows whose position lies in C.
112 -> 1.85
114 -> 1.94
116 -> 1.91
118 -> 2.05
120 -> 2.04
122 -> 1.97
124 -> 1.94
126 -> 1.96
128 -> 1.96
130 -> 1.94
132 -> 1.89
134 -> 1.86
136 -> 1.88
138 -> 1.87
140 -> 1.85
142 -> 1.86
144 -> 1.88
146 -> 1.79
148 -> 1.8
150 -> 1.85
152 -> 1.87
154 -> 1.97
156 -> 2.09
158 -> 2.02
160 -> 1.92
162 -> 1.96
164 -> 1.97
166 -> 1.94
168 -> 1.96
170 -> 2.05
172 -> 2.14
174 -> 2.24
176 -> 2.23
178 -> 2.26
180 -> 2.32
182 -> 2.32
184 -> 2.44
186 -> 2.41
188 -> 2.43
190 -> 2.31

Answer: 2.14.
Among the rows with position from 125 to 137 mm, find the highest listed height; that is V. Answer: 1.96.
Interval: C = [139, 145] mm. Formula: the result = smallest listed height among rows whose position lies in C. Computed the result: 1.85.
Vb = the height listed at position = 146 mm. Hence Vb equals 1.79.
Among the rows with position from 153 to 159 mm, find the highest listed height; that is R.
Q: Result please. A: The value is 2.09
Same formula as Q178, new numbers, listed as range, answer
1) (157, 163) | 1.92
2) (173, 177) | 2.23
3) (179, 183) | 2.32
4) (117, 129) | 1.94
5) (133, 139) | 1.86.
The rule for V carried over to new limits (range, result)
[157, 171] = 2.05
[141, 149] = 1.88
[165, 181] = 2.32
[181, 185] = 2.44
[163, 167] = 1.97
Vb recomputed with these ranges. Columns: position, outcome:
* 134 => 1.86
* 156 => 2.09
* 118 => 2.05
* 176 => 2.23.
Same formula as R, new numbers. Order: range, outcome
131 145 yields 1.89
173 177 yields 2.24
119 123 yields 2.04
